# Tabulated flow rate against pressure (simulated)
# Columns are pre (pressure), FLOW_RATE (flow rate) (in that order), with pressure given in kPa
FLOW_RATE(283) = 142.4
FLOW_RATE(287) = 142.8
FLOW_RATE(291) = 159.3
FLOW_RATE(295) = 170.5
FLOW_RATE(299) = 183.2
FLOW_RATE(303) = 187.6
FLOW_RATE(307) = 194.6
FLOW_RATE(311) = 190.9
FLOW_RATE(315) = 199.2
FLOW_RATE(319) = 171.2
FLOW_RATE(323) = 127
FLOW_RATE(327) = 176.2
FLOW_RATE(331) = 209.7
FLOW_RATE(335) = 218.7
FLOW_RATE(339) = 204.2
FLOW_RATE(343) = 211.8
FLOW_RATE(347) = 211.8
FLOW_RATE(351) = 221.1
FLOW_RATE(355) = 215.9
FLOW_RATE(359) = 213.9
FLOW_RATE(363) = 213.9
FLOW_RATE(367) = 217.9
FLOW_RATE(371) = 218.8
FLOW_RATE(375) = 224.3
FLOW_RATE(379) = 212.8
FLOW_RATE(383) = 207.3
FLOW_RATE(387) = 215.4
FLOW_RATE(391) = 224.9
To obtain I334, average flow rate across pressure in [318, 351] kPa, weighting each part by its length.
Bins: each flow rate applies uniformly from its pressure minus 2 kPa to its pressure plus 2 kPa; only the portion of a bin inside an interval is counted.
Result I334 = 194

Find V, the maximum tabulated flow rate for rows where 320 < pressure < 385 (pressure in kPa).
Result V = 224.3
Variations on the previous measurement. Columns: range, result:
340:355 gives 221.1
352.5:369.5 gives 217.9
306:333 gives 209.7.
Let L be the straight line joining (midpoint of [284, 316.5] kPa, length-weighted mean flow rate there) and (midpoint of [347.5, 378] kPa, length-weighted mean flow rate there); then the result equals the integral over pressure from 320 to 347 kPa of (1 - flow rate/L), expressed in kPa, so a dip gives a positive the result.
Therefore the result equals 1.0 kPa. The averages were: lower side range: 177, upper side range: 217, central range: 192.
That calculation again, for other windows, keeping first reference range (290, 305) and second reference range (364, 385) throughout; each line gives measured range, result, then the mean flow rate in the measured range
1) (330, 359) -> -1.9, 213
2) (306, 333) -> 1.0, 181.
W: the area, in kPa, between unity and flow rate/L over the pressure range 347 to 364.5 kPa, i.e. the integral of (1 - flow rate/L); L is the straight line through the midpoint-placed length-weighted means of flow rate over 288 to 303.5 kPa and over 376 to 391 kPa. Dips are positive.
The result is -1.3 kPa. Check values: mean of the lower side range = 172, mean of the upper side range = 214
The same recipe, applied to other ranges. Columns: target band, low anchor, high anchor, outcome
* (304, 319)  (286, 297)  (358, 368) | -1.44 kPa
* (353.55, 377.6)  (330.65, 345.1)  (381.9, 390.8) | -0.48 kPa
